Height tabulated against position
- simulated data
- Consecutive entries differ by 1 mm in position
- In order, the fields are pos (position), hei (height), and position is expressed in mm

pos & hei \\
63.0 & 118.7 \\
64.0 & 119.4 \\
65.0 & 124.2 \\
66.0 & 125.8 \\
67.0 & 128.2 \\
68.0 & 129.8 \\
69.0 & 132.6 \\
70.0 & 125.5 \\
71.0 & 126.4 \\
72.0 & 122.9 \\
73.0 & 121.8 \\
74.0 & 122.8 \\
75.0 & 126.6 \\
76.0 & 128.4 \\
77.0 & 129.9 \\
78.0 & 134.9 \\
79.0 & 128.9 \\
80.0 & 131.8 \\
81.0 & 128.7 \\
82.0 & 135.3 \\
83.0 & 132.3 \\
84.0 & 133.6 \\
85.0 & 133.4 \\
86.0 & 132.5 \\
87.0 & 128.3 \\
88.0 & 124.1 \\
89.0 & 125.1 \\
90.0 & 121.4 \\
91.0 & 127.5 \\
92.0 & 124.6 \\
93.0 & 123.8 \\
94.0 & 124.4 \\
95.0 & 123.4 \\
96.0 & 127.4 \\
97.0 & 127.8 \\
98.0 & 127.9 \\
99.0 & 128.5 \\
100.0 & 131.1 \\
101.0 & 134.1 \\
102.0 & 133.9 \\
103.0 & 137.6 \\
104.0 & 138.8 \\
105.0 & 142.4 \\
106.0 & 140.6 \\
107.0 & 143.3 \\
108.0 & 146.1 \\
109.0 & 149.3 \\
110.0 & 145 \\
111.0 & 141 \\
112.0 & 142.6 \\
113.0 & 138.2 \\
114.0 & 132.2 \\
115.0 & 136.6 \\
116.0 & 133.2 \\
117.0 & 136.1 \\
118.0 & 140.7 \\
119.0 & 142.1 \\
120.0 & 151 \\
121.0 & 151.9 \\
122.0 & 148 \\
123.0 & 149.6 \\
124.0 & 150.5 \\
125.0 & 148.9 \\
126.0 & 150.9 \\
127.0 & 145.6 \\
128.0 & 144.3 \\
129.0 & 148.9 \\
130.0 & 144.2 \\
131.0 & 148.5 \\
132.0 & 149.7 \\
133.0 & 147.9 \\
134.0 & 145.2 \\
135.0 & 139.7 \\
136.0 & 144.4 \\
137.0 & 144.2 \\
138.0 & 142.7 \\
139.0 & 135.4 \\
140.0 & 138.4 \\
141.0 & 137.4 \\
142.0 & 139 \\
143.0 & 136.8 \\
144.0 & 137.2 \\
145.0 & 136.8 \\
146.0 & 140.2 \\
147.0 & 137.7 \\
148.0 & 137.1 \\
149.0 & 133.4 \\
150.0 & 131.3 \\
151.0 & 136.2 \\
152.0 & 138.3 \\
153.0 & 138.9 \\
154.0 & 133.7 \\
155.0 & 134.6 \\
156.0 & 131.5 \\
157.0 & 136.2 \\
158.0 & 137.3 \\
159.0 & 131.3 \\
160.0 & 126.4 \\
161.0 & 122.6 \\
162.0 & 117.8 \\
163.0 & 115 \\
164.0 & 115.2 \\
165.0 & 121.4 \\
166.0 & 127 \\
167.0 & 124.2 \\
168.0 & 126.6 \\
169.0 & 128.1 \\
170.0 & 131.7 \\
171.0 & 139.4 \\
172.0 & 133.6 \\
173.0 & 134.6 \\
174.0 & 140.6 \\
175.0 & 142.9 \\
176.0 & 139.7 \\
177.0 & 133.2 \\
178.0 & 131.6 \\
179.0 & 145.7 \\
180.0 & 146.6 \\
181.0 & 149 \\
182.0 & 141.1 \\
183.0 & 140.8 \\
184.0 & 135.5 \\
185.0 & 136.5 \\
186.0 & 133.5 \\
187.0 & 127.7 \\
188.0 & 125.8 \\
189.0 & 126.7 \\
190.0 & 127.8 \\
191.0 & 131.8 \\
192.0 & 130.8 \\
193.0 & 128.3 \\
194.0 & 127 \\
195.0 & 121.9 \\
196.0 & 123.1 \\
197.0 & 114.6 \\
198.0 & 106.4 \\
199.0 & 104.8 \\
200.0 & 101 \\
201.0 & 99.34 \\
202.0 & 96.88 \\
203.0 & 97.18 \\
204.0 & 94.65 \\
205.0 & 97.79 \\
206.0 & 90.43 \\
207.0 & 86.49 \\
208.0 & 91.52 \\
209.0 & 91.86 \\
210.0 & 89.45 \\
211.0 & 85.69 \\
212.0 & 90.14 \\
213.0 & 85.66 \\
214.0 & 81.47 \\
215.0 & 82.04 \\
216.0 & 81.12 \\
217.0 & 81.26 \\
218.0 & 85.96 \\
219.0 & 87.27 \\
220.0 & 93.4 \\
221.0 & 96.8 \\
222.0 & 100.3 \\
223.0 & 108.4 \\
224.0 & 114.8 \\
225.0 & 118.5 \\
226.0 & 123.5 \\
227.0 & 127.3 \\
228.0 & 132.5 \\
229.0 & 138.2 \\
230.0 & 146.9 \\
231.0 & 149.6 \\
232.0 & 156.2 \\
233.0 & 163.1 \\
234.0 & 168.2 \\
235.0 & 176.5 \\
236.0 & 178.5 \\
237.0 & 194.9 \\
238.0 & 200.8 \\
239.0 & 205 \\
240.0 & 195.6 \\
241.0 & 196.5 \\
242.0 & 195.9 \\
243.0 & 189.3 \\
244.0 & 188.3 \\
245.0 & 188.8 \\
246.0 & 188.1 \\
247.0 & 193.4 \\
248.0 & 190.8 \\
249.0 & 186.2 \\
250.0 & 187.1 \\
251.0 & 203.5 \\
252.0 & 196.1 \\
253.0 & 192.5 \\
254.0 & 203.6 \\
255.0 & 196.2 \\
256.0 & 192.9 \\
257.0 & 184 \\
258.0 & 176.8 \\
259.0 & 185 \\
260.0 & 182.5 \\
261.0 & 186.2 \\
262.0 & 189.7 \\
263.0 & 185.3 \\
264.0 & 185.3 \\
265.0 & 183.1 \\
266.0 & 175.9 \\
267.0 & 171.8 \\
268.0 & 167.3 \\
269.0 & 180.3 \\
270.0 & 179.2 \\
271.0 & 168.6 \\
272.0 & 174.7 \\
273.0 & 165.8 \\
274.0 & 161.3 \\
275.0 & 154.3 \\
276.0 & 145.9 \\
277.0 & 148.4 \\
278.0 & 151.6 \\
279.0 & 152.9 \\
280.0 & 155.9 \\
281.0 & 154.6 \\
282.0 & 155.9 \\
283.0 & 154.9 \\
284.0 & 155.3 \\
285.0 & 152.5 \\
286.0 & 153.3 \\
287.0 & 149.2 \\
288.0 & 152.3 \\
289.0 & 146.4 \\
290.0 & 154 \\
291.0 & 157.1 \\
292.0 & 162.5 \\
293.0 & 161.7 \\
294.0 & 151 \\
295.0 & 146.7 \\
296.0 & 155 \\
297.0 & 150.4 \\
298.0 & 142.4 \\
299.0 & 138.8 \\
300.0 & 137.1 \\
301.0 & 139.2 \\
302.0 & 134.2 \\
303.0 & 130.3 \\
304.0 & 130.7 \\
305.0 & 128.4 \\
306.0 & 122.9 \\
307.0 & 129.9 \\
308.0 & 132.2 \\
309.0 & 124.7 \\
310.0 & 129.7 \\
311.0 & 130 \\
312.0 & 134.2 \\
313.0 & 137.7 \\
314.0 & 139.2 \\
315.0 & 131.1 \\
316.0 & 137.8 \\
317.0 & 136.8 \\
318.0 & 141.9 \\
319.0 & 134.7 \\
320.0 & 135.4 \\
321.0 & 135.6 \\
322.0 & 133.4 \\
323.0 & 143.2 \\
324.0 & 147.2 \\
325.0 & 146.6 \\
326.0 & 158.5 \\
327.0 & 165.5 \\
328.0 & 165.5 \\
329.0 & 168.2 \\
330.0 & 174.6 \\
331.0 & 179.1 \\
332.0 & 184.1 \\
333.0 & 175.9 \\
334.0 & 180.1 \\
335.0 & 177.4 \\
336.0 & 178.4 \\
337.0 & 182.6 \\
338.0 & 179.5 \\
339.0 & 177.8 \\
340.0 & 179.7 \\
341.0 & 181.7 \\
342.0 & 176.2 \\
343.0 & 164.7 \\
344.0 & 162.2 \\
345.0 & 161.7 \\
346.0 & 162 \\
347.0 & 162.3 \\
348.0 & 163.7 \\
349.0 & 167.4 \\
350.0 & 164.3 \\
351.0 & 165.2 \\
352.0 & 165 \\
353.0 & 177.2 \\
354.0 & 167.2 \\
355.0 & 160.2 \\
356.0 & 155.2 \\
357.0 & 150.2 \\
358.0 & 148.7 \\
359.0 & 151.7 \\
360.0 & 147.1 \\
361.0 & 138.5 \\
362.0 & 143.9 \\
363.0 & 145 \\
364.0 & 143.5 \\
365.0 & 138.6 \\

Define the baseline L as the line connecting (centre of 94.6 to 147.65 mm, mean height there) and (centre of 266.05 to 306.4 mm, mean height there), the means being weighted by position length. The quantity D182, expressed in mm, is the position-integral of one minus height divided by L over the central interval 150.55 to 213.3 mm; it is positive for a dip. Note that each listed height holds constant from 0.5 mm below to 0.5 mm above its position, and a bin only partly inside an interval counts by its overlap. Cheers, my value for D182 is 9.8 mm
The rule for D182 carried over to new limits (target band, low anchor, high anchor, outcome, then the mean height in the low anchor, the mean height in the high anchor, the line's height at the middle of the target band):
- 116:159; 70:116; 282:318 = -2.31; 132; 142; 134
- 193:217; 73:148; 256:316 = 7.99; 137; 155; 147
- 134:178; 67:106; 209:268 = 2.28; 129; 155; 141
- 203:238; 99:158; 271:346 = 7.52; 141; 153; 147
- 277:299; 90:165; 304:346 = -0.31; 137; 154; 151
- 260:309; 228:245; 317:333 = 2.81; 177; 154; 165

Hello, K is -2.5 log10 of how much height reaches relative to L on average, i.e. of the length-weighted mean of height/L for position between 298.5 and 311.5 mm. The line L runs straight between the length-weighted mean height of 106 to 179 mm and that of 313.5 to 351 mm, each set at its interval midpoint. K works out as 0.198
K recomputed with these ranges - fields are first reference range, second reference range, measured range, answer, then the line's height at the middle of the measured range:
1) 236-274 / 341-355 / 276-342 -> 0.16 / 175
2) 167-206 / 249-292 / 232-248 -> -0.21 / 154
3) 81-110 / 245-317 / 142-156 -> 0.03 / 140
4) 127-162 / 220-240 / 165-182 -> 0.04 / 141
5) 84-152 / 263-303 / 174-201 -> 0.13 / 146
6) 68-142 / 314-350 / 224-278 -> -0.15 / 152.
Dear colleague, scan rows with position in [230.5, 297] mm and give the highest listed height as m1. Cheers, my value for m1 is 205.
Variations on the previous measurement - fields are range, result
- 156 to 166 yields 137.3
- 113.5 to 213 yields 151.9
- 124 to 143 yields 150.9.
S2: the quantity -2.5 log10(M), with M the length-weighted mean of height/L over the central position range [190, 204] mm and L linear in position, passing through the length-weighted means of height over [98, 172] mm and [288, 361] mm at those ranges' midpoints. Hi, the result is 0.25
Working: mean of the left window 138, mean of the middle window 114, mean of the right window 153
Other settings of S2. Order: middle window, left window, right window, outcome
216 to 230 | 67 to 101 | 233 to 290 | 0.46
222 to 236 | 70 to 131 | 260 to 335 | 0.05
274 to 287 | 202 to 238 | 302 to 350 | -0.12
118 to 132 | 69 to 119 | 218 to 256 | -0.07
